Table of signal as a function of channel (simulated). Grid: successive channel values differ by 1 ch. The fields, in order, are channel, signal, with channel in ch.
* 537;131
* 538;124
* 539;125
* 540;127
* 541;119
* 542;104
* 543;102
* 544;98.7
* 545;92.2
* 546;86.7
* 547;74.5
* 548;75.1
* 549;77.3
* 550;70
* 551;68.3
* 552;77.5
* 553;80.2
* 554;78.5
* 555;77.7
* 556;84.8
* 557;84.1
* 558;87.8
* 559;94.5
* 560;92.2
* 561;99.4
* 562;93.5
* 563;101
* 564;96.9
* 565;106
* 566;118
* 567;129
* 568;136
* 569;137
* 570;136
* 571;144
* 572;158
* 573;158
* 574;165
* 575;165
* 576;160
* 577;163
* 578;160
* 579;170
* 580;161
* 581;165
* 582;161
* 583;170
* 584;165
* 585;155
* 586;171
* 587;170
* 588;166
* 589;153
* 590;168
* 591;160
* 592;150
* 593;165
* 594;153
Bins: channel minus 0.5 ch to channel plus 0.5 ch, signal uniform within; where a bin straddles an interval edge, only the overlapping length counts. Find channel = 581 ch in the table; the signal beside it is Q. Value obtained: 165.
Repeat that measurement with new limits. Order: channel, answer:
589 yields 153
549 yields 77.3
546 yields 86.7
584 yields 165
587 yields 170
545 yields 92.2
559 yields 94.5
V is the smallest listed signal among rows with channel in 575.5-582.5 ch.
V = 160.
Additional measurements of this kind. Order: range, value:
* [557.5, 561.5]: 87.8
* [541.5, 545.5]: 92.2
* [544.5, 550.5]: 70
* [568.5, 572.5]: 136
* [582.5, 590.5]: 153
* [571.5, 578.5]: 158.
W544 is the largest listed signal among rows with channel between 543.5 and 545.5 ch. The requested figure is 98.7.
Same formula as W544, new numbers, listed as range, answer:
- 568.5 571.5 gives 144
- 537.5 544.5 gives 127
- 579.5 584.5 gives 170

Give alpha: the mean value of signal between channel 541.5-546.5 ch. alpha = 96.7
